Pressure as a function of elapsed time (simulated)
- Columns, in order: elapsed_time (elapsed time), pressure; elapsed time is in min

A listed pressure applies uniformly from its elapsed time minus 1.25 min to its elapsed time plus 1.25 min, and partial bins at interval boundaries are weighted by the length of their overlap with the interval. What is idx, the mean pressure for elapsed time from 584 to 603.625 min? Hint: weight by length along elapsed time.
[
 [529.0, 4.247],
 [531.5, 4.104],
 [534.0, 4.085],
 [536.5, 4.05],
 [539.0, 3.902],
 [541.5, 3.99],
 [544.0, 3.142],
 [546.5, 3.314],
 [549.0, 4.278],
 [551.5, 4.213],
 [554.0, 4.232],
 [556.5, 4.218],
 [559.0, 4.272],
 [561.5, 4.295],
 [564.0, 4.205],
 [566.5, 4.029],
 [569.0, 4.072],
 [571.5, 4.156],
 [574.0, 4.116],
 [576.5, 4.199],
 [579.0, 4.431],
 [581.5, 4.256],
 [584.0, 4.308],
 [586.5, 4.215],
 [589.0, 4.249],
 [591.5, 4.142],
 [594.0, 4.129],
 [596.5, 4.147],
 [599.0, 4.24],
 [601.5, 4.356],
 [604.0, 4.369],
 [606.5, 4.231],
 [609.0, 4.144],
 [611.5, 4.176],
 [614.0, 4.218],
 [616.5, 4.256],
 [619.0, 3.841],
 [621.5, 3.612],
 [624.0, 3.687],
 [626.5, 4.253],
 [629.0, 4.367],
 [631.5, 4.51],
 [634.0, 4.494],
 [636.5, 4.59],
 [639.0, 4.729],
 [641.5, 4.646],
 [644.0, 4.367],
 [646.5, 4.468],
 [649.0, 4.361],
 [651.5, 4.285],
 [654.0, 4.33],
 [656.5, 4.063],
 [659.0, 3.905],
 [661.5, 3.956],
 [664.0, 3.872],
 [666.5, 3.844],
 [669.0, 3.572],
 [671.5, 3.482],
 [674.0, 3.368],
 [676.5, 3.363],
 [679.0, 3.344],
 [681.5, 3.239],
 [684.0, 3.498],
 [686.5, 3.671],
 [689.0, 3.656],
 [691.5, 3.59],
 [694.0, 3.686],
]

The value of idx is 4.22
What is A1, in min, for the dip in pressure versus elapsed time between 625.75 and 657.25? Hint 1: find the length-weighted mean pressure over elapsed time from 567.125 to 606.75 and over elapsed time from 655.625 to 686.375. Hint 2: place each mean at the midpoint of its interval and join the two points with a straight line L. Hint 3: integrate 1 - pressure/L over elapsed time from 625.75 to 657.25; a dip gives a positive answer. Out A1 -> -4.9 min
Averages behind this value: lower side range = 4.22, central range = 4.43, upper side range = 3.62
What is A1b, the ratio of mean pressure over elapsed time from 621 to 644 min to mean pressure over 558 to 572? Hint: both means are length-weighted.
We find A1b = 1.04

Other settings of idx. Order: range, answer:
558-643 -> 4.23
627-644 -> 4.53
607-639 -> 4.2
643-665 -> 4.18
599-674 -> 4.16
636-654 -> 4.48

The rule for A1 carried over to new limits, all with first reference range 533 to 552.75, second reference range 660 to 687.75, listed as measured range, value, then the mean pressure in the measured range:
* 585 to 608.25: -3.0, 4.23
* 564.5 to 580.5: -1.6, 4.17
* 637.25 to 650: -3.1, 4.52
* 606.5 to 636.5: -3.9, 4.16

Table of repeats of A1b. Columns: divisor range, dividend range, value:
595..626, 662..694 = 0.87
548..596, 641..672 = 0.97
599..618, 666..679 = 0.82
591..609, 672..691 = 0.82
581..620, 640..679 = 0.95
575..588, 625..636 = 1.03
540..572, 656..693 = 0.90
